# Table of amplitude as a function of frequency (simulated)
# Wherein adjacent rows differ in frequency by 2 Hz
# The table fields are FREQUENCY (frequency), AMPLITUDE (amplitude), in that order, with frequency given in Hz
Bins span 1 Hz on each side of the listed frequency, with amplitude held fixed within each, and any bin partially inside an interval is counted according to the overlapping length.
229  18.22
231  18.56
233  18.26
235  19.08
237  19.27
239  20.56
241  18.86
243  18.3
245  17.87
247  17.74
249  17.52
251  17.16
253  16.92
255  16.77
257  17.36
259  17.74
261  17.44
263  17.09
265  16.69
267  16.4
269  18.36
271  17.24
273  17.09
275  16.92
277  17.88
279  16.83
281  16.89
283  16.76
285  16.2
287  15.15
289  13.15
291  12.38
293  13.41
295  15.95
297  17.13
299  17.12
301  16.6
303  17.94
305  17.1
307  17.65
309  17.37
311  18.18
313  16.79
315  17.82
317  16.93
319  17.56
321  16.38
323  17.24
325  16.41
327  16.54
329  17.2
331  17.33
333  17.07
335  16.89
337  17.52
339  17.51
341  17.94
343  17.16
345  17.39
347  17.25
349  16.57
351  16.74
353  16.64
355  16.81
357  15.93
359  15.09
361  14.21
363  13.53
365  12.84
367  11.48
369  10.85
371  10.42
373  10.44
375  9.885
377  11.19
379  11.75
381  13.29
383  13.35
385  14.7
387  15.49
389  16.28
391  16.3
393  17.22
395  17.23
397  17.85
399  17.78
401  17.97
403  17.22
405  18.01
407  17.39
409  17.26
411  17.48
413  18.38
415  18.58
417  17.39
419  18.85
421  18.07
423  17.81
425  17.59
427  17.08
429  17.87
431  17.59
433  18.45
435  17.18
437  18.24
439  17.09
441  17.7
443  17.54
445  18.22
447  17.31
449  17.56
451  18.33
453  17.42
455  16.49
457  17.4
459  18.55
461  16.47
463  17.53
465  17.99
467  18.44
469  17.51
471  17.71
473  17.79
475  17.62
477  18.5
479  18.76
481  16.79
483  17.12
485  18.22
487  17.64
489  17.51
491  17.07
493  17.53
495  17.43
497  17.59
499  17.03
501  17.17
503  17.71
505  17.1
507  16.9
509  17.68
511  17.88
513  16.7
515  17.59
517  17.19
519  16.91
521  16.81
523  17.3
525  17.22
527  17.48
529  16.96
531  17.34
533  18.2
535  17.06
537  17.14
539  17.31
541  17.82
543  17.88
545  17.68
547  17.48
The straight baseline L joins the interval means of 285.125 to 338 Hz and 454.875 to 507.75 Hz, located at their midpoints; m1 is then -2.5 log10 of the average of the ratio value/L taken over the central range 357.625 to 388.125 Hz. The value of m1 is 0.32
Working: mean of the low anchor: 16.6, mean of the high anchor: 17.6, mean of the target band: 12.6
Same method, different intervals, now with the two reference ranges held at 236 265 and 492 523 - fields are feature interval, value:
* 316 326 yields 0.05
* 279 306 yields 0.12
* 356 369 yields 0.28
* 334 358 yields 0.04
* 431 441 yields -0.02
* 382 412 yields 0.05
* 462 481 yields -0.03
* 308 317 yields 0.02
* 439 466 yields -0.01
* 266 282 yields 0.04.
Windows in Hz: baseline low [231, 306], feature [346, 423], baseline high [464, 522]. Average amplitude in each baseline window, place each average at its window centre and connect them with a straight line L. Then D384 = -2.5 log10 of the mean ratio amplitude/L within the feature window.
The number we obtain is 0.12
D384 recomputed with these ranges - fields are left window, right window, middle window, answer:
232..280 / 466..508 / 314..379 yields 0.149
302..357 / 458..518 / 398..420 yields -0.030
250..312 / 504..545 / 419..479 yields -0.037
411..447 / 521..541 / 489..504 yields 0.008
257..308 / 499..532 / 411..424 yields -0.073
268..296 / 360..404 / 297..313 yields -0.117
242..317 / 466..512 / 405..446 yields -0.026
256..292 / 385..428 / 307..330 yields -0.021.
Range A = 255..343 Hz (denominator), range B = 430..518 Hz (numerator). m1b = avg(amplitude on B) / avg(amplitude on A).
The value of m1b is 1.04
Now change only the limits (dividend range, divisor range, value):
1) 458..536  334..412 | 1.14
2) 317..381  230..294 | 0.89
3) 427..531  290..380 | 1.12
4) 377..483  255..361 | 1.03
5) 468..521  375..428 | 1.06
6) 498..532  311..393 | 1.12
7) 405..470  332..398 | 1.18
